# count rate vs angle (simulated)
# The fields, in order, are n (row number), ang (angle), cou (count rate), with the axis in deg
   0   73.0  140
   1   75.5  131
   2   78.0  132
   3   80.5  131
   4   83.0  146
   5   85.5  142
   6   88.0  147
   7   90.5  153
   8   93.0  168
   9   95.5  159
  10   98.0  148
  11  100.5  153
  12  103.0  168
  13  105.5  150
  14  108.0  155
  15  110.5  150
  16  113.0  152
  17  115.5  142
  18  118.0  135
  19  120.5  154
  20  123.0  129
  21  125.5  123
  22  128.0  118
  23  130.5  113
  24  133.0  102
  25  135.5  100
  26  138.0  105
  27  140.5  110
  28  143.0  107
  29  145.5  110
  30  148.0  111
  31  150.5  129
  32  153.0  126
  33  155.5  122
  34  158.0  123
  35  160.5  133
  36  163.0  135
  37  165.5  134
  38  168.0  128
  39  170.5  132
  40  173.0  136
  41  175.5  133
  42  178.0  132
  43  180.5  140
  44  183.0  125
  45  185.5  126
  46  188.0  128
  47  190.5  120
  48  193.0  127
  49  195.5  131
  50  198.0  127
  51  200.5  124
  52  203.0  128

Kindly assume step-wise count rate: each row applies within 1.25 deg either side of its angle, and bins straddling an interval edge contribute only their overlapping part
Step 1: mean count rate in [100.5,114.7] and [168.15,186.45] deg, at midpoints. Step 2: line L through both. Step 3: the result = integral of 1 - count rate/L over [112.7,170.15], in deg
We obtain 8.1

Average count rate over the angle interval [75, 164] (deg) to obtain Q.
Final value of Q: 134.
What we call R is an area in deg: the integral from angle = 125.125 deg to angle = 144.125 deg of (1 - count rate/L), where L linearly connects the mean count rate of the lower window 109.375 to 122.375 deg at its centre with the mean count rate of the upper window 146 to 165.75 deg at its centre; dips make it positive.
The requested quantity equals 3.8 deg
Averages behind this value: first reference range 146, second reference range 126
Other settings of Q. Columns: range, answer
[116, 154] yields 119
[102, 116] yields 153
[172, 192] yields 130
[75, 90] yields 139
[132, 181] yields 122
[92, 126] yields 149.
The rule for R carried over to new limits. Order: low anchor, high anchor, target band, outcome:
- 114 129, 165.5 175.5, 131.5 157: 4.0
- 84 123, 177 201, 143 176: 2.3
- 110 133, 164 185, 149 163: 0.6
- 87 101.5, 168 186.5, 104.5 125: 0.6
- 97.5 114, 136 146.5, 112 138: 0.8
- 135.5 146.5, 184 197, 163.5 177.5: -1.7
